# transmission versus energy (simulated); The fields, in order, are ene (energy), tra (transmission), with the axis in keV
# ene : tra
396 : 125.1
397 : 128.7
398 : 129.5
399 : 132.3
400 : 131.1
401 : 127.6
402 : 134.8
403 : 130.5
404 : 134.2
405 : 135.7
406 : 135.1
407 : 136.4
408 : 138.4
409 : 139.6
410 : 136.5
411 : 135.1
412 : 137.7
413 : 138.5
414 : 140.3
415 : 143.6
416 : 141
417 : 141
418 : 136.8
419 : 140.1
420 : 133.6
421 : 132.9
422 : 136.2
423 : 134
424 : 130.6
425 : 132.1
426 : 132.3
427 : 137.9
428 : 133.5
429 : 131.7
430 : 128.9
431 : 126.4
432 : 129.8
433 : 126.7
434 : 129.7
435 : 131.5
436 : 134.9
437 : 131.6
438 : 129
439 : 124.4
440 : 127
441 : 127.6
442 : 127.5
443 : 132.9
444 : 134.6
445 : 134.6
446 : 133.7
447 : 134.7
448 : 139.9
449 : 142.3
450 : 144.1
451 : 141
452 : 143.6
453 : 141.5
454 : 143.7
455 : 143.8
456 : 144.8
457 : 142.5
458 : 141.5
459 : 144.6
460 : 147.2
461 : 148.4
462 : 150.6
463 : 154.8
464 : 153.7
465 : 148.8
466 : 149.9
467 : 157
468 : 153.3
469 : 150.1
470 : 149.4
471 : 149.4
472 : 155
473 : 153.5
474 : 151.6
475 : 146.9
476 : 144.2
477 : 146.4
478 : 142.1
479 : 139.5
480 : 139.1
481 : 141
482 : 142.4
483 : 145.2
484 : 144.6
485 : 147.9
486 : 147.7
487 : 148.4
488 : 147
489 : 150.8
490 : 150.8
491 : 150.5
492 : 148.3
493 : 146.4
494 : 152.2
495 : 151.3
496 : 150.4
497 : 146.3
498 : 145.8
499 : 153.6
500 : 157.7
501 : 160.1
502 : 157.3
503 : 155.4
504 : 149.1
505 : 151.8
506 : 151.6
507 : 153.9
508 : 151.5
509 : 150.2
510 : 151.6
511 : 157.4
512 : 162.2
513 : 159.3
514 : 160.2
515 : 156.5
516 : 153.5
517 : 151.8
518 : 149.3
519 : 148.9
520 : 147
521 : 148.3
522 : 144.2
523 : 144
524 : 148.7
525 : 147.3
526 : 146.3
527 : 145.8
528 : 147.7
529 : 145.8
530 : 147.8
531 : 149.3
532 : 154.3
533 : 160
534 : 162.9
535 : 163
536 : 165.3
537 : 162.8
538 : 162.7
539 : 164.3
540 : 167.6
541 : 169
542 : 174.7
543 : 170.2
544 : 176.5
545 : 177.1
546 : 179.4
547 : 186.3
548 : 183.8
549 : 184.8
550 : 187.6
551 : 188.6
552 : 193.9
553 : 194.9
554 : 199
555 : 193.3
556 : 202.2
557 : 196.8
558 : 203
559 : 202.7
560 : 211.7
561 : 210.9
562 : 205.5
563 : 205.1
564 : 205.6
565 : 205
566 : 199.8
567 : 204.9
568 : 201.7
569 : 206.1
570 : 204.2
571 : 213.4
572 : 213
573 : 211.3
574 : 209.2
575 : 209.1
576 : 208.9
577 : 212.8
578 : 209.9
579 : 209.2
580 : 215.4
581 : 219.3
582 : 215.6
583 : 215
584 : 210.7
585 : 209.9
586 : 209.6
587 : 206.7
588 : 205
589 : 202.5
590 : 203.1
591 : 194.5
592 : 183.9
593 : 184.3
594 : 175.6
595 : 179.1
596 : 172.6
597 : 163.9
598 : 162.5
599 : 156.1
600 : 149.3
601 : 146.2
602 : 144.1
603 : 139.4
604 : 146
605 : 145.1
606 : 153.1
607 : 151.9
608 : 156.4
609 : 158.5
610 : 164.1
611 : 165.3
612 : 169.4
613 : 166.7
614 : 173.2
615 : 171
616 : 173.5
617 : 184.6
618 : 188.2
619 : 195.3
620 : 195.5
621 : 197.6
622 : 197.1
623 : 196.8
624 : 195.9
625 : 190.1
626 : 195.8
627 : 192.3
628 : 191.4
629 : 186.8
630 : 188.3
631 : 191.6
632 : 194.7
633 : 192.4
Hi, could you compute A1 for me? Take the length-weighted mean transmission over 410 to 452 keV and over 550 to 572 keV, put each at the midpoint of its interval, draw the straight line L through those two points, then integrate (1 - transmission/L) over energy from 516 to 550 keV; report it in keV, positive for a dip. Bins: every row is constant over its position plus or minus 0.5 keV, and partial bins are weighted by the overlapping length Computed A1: 5.0 keV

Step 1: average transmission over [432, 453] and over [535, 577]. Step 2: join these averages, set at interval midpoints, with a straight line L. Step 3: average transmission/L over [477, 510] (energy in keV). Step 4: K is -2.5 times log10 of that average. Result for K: 0.08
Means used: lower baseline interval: 134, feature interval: 149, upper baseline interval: 193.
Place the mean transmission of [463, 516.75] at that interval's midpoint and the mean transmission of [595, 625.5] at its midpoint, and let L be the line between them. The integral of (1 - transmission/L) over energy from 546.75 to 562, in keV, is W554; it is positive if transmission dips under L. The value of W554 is -3.4 keV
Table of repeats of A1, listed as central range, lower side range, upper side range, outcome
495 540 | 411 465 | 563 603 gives 4.2 keV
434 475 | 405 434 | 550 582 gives 2.7 keV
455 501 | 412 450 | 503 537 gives -1.5 keV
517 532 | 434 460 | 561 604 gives 2.0 keV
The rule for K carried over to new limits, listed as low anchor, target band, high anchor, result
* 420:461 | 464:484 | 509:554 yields -0.02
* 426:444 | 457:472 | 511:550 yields -0.08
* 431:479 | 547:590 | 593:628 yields -0.24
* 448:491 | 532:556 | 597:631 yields -0.11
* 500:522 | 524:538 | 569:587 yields 0.11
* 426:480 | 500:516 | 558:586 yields 0.11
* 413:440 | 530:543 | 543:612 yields 0.08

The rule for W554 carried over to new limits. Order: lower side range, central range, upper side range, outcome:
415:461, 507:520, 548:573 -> 1.6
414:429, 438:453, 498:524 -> 0.6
